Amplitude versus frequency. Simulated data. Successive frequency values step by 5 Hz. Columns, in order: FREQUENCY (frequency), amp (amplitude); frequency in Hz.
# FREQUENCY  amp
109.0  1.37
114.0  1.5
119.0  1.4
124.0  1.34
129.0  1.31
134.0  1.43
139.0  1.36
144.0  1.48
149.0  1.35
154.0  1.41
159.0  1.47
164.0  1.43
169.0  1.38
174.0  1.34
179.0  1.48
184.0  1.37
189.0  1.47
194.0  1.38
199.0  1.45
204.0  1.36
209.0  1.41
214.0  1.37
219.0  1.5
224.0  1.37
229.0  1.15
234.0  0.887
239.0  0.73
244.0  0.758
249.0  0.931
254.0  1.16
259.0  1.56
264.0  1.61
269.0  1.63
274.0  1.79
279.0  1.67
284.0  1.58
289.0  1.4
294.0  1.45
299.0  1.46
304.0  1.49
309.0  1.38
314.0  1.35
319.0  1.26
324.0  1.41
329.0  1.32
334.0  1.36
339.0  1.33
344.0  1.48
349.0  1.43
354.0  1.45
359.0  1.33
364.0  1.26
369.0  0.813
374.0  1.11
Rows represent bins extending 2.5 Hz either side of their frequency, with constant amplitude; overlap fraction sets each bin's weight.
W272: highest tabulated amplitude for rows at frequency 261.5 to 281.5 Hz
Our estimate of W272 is 1.79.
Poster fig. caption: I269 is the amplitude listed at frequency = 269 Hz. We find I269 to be 1.63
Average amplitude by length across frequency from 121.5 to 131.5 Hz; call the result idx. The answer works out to 1.32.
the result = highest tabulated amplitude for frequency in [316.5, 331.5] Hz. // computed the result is 1.41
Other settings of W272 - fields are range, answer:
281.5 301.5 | 1.58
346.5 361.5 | 1.45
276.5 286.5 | 1.67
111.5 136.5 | 1.5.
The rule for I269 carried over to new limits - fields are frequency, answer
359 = 1.33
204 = 1.36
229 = 1.15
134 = 1.43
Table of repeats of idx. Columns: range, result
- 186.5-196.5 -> 1.43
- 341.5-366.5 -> 1.39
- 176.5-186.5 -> 1.43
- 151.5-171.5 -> 1.42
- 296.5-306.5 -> 1.48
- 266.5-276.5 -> 1.71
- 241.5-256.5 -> 0.95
